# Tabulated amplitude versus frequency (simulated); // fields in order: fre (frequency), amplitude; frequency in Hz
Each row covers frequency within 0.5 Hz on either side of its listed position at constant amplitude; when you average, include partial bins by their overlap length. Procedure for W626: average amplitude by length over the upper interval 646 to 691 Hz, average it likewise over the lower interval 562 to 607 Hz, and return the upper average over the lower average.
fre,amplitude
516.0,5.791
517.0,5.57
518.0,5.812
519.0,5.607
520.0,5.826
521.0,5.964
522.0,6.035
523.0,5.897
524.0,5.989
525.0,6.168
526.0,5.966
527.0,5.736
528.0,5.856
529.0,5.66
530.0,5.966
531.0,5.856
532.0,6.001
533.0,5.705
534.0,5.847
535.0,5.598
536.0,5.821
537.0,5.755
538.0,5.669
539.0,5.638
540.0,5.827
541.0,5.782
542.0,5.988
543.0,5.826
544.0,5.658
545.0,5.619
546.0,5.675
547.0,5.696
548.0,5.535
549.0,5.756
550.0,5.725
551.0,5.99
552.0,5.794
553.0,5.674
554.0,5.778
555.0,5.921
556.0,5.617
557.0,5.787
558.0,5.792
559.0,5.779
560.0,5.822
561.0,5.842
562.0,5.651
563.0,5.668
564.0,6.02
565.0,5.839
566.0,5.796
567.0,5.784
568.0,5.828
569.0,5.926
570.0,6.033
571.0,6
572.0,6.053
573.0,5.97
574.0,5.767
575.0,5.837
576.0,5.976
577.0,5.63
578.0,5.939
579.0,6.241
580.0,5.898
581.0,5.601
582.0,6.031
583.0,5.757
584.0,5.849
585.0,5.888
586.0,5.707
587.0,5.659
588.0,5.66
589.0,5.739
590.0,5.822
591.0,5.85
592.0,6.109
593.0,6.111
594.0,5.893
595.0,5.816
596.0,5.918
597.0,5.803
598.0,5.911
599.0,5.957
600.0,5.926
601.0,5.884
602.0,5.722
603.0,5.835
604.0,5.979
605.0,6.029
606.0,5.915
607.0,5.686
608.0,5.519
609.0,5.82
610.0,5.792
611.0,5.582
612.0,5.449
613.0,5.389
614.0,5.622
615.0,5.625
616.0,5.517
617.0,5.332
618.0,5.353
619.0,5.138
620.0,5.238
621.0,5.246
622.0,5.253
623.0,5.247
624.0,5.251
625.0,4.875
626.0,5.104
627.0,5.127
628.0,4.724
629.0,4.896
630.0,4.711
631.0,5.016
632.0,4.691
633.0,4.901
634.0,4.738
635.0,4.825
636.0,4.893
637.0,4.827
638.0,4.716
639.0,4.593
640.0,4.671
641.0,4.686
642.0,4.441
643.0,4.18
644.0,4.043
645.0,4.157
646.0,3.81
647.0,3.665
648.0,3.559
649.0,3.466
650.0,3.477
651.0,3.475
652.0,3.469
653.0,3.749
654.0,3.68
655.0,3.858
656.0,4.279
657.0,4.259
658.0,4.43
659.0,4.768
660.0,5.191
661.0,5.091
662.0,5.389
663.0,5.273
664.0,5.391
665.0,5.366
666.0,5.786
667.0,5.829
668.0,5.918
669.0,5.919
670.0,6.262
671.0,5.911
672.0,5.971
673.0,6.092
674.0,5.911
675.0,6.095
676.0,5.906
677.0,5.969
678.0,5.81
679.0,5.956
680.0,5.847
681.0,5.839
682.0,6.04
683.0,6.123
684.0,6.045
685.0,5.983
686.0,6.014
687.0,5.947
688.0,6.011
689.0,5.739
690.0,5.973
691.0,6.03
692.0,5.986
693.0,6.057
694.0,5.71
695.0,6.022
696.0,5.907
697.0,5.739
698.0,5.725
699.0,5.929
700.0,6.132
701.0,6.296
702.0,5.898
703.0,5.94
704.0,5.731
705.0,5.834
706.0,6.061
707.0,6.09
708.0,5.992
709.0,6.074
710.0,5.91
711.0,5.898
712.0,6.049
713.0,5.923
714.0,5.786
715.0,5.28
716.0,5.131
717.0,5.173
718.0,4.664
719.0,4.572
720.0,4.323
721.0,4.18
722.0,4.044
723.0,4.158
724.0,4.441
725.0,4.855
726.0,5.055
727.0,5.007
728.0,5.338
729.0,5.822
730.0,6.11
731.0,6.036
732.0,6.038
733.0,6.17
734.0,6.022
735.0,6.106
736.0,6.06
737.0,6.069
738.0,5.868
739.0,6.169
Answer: 0.9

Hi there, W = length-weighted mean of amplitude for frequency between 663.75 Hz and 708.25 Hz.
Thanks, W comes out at 5.93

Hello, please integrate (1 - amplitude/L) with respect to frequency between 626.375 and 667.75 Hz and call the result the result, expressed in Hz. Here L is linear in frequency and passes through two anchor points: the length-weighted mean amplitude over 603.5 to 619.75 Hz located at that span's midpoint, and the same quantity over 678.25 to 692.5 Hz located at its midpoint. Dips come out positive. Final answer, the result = 8.8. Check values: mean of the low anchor 5.6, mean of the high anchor 5.96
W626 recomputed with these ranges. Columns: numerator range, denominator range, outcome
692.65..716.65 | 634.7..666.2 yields 1.33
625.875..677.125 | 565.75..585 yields 0.82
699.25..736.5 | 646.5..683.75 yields 1.08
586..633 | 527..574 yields 0.95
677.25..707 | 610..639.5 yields 1.16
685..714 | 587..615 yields 1.03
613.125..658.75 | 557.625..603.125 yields 0.79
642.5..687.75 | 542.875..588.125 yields 0.88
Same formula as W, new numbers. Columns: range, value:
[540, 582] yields 5.82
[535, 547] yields 5.74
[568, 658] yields 5.23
